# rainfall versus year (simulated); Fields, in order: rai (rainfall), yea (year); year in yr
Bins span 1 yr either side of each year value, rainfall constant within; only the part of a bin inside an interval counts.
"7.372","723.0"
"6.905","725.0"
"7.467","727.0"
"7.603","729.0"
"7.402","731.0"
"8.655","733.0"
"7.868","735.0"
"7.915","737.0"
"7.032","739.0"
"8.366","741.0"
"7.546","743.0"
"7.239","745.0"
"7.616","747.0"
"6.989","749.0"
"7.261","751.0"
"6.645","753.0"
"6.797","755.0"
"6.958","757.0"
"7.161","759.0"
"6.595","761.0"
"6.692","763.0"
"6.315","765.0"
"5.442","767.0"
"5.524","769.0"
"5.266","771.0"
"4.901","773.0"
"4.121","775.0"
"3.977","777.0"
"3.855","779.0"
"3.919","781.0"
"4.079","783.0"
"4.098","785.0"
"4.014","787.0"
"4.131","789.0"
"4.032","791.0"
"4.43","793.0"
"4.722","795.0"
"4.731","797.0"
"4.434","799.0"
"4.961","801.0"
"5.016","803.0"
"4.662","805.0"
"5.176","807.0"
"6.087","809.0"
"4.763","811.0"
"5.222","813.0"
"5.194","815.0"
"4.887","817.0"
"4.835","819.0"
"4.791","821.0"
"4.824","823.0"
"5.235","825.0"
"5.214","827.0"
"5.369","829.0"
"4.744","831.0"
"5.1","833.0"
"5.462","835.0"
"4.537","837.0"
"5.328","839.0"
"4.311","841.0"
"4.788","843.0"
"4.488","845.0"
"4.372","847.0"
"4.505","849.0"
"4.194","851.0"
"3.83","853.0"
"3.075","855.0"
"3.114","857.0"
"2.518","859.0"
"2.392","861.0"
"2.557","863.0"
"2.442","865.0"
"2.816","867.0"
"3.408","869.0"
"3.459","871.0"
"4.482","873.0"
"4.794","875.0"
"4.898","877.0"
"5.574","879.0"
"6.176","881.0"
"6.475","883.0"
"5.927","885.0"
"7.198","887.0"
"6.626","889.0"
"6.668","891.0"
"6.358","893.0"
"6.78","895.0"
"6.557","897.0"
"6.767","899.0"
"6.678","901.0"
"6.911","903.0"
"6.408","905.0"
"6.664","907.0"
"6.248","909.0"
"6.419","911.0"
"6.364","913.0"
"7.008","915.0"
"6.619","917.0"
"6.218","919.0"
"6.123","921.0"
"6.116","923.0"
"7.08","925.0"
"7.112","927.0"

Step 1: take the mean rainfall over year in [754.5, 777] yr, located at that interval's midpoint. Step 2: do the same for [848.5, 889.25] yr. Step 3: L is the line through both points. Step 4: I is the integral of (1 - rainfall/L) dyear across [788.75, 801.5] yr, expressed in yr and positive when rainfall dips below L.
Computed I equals 2.16 yr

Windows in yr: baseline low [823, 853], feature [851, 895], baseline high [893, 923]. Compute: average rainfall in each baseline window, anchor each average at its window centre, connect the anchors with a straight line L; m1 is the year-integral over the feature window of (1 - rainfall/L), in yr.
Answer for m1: 9.1 yr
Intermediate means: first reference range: 4.8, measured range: 4.56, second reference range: 6.53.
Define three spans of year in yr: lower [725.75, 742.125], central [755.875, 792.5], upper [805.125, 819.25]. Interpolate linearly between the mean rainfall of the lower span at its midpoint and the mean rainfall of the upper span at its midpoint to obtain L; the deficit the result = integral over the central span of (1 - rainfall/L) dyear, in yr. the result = 8.0 yr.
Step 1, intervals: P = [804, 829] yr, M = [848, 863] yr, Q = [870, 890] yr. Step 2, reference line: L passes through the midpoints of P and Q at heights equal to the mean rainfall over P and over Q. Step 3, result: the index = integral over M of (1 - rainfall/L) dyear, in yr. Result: 5.7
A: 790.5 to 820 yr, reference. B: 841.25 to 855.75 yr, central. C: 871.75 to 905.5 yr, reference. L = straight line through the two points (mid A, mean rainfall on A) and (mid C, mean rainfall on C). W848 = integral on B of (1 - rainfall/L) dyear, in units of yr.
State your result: 3.5 yr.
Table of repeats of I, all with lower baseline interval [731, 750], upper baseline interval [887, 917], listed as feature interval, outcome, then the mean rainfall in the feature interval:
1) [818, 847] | 8.9 yr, 4.91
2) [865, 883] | 6.2 yr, 4.45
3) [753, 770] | 2.5 yr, 6.45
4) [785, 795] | 4.3 yr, 4.2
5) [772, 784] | 5.3 yr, 4.14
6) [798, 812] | 4.3 yr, 5.01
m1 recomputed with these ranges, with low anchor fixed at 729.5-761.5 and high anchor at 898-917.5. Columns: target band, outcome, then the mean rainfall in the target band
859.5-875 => 8.27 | 3.17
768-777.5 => 3.22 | 4.8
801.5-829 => 7.71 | 5.08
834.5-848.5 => 4.46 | 4.72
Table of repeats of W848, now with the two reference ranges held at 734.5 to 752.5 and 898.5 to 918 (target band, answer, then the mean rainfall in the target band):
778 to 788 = 4.52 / 3.99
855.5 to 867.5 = 7.36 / 2.65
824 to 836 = 3.15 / 5.19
